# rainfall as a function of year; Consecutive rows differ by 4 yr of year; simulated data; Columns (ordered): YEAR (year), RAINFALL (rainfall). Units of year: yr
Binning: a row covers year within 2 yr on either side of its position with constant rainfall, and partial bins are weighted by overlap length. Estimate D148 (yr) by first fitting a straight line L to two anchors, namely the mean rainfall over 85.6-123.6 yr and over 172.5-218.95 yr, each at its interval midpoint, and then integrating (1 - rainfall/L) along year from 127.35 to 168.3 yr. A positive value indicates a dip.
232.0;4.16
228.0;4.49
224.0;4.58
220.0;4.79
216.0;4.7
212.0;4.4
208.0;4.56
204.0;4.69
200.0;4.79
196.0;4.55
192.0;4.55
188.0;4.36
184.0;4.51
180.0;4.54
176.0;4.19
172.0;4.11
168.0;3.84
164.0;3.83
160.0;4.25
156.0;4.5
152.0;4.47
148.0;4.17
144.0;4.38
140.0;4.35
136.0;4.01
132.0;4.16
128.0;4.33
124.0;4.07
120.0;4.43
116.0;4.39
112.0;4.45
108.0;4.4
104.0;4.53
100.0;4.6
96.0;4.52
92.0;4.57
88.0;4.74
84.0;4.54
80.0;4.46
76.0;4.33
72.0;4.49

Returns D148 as 2.6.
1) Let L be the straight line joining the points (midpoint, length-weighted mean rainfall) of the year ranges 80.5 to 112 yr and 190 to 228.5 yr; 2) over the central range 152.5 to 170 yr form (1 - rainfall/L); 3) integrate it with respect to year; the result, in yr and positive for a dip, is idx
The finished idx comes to 1.7 yr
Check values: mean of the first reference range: 4.55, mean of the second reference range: 4.61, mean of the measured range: 4.14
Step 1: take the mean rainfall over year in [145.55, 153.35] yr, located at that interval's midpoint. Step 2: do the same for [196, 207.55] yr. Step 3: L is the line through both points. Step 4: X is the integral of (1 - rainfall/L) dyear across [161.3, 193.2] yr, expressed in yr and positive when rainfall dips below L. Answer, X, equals 2.0 yr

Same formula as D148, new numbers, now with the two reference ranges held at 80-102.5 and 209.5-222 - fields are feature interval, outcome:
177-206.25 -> 0.4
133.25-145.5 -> 1.0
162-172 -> 1.6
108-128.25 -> 1.1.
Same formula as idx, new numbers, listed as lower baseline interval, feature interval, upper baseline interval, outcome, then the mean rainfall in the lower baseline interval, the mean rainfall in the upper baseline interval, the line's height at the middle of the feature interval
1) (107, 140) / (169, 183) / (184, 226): 0.7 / 4.28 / 4.59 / 4.48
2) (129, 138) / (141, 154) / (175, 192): -0.4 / 4.11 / 4.43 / 4.2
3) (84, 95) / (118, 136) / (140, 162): 1.0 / 4.62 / 4.35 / 4.46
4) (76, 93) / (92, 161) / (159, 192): 0.6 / 4.55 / 4.22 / 4.4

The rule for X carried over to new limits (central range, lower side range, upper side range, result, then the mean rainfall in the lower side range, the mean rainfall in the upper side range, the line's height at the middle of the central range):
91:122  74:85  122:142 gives -1.3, 4.43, 4.18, 4.31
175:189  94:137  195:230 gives 0.4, 4.36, 4.62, 4.54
